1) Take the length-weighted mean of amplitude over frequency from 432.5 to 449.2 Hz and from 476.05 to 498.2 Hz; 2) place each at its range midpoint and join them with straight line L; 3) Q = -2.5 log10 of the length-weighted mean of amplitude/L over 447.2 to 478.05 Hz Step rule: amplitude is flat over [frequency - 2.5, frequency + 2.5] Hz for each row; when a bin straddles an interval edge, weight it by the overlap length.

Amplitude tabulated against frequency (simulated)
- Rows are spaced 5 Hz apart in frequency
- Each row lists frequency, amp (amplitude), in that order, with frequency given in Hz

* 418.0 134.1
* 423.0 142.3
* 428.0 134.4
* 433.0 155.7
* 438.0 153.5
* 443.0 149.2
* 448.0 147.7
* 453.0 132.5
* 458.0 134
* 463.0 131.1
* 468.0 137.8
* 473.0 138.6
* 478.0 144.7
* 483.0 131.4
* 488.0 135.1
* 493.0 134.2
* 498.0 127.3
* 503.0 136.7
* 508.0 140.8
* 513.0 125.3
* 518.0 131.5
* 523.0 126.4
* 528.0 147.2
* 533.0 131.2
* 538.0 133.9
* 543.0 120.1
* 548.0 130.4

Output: 0.05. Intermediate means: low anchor 151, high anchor 135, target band 137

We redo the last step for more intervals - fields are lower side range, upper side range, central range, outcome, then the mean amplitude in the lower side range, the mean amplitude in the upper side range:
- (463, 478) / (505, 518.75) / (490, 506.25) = 0.011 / 138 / 133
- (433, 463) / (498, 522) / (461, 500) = 0.020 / 143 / 132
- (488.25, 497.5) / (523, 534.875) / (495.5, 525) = 0.028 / 133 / 137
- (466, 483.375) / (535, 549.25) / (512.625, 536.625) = -0.018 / 139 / 128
